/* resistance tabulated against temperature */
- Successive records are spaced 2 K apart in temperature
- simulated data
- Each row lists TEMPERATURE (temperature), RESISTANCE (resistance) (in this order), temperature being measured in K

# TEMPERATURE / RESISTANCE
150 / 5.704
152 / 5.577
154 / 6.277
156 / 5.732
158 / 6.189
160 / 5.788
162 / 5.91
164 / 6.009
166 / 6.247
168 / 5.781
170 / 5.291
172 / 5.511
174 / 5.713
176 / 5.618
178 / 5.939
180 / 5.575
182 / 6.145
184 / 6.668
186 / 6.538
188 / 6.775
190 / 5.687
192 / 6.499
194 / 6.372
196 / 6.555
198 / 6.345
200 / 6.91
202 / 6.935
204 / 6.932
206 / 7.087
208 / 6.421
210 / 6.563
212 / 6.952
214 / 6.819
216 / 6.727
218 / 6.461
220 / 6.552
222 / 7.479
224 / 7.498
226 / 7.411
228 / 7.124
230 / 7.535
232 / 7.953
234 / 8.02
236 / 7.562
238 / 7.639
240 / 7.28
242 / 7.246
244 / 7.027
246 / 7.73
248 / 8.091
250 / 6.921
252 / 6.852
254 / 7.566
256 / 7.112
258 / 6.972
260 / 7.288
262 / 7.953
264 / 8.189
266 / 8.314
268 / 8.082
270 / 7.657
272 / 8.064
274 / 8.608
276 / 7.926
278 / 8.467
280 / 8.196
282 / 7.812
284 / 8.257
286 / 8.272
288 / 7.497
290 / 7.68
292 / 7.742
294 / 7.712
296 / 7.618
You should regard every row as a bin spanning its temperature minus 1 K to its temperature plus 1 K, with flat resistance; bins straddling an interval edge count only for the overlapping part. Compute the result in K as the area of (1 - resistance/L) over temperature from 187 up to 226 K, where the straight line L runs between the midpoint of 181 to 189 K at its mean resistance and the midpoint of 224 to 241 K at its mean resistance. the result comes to 1.5 K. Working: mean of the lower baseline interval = 6.53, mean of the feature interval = 6.73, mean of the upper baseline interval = 7.56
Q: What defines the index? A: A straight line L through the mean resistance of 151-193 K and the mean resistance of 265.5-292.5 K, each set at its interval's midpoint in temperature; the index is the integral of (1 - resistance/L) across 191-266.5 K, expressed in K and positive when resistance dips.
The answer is -1.1 K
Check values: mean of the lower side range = 5.97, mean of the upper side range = 8.04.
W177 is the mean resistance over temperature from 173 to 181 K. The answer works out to 5.71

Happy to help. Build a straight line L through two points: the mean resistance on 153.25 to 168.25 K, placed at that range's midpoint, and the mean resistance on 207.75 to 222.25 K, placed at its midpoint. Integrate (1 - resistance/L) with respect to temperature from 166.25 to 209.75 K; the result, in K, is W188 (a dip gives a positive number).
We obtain 0.8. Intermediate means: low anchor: 6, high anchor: 6.73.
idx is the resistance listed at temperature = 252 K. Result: 6.852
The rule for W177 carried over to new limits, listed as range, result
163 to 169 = 6.01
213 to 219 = 6.67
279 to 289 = 8.01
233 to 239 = 7.74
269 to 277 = 8.06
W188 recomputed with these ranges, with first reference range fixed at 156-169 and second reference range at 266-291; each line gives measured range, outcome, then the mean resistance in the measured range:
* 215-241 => -0.6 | 7.33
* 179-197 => 0.3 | 6.31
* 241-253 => 0.3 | 7.31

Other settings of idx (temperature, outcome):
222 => 7.479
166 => 6.247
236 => 7.562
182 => 6.145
